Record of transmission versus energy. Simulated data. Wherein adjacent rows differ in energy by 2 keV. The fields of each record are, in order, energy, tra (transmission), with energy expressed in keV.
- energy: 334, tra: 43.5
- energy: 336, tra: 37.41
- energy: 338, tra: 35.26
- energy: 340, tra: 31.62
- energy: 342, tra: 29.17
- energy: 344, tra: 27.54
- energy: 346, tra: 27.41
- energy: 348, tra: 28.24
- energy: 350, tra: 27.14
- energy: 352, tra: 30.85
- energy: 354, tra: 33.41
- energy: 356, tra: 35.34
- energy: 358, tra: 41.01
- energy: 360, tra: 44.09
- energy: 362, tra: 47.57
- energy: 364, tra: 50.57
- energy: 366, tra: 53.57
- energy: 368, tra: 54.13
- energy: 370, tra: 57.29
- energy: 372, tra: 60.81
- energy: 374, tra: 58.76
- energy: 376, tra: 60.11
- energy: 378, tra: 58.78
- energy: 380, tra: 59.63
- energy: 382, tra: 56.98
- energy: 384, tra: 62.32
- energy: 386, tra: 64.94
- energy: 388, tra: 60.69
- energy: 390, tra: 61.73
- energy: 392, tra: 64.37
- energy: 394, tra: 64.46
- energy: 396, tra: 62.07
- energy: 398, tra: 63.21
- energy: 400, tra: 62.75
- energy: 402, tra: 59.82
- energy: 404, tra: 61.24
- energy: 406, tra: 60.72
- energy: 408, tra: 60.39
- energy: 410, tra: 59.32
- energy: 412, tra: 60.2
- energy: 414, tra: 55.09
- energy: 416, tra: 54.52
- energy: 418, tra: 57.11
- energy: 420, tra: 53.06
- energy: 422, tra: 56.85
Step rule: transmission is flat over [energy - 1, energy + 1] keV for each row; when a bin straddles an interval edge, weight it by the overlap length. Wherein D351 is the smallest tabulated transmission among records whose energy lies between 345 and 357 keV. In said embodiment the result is 27.14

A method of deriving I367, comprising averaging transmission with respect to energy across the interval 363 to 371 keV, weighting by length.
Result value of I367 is 53.9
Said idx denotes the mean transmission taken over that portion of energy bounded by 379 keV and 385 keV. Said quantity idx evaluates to 59.6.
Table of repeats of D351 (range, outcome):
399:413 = 59.32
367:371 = 54.13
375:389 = 56.98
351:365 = 30.85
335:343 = 29.17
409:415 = 55.09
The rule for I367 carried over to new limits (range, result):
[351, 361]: 36.9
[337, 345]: 30.9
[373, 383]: 58.9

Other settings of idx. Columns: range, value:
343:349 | 27.7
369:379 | 59.1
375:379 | 59.4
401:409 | 60.5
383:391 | 62.4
